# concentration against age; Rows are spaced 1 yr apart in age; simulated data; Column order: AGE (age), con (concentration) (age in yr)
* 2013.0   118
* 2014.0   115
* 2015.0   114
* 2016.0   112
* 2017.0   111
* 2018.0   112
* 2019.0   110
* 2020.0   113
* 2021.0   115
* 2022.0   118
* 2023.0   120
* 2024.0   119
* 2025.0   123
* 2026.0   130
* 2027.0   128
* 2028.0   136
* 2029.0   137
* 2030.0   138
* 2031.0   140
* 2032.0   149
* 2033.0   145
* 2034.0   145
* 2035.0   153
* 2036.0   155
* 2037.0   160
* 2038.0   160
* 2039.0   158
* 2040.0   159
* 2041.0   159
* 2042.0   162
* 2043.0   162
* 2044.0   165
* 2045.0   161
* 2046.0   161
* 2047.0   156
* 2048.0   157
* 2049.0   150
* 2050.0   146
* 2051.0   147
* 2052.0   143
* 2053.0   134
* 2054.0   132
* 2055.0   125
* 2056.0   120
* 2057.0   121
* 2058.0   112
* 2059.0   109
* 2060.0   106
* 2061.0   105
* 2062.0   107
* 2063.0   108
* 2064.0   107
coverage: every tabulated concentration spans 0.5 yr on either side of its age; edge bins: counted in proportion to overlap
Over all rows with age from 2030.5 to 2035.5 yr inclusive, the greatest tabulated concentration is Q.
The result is 153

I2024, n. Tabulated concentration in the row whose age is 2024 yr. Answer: 119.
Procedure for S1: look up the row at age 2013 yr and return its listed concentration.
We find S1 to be 118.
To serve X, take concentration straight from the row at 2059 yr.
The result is 109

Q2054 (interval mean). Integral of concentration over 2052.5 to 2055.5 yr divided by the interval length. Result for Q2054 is 130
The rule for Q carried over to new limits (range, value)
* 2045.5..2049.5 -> 161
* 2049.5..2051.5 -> 147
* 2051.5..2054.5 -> 143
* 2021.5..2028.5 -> 136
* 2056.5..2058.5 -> 121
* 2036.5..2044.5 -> 165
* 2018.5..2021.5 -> 115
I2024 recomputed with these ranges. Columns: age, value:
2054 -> 132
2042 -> 162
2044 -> 165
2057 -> 121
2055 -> 125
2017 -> 111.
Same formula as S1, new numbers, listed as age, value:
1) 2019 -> 110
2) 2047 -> 156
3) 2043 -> 162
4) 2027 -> 128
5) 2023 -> 120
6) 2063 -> 108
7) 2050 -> 146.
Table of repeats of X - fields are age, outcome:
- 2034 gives 145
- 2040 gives 159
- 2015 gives 114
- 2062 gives 107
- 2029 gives 137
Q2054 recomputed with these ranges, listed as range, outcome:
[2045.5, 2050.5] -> 154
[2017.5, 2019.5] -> 111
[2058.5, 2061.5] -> 107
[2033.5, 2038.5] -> 155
